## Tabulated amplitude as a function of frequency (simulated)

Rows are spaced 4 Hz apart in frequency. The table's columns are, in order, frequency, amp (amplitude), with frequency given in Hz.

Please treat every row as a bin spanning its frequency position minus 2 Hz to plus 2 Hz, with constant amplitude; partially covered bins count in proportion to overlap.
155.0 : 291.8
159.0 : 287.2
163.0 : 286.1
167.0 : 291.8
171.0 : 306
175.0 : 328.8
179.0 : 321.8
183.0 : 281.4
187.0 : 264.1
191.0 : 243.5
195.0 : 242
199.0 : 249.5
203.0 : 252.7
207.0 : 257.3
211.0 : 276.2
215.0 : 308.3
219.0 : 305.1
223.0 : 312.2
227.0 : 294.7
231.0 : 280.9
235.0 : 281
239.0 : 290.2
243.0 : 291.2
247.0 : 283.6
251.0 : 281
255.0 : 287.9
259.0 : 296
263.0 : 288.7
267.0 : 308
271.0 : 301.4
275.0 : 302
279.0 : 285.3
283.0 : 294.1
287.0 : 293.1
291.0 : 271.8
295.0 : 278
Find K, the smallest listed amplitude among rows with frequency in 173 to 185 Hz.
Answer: 281.4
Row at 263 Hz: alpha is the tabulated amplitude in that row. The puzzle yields 288.7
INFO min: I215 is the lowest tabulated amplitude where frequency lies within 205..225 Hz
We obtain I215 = 257.3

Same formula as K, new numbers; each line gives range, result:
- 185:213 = 242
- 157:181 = 286.1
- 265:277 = 301.4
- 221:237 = 280.9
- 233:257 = 281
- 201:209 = 252.7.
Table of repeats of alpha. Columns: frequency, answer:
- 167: 291.8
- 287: 293.1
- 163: 286.1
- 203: 252.7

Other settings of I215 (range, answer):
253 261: 287.9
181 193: 243.5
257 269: 288.7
